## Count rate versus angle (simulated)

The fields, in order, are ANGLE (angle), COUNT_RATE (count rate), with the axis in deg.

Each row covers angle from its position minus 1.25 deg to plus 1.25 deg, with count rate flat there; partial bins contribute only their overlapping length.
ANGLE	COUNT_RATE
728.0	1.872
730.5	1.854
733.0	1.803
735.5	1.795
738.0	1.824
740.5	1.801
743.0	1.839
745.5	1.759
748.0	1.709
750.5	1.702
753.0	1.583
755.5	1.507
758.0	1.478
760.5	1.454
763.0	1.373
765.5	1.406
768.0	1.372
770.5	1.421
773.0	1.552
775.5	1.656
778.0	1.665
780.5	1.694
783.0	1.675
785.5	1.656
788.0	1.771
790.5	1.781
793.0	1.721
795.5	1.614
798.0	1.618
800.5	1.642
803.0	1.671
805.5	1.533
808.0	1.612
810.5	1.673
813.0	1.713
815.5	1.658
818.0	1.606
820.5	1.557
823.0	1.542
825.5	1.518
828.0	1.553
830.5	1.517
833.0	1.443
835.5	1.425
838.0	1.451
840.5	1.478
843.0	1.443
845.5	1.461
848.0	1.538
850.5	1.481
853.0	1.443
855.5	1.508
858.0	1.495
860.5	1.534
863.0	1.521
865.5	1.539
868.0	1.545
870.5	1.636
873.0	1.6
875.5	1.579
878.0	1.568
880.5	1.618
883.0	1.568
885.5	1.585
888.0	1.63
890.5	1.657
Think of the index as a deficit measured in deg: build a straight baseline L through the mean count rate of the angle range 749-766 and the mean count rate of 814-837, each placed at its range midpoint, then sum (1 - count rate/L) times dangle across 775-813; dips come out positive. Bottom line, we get -3.6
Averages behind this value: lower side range 1.51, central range 1.67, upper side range 1.54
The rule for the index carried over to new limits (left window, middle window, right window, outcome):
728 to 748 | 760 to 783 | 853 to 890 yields 3.0 deg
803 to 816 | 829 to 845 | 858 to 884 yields 1.5 deg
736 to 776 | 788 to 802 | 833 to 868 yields -1.2 deg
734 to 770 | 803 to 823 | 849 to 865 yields -0.9 deg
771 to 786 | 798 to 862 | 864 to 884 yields 2.6 deg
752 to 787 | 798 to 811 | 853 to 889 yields -0.7 deg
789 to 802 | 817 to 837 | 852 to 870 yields 1.0 deg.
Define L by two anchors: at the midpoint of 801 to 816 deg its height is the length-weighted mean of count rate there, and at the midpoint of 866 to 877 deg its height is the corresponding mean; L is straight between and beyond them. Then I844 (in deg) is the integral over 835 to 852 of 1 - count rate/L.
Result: 1.49 deg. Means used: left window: 1.64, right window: 1.59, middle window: 1.47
